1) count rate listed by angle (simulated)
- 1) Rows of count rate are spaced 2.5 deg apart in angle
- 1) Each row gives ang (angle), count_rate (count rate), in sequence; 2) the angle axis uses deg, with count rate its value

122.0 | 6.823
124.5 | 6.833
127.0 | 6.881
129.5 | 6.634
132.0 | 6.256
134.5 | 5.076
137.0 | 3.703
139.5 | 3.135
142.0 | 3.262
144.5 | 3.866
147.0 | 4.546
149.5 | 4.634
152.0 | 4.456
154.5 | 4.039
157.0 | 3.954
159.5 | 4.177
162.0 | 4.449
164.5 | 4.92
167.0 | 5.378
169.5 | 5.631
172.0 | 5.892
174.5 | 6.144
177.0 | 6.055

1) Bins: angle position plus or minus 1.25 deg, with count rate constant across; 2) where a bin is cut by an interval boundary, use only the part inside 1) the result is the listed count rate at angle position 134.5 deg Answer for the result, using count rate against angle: 5.076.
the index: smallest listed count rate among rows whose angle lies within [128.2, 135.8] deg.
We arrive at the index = 5.076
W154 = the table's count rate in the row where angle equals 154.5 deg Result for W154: 4.039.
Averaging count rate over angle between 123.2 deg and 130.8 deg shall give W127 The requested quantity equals 6.78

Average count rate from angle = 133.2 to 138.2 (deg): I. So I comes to 4.42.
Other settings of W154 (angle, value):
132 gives 6.256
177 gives 6.055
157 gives 3.954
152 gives 4.456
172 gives 5.892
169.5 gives 5.631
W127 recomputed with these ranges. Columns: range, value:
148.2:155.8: 4.37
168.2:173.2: 5.76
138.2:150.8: 3.89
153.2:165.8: 4.31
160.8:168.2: 4.92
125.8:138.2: 5.71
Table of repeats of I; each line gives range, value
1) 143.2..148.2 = 4.19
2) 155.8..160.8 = 4.07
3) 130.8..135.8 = 5.64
